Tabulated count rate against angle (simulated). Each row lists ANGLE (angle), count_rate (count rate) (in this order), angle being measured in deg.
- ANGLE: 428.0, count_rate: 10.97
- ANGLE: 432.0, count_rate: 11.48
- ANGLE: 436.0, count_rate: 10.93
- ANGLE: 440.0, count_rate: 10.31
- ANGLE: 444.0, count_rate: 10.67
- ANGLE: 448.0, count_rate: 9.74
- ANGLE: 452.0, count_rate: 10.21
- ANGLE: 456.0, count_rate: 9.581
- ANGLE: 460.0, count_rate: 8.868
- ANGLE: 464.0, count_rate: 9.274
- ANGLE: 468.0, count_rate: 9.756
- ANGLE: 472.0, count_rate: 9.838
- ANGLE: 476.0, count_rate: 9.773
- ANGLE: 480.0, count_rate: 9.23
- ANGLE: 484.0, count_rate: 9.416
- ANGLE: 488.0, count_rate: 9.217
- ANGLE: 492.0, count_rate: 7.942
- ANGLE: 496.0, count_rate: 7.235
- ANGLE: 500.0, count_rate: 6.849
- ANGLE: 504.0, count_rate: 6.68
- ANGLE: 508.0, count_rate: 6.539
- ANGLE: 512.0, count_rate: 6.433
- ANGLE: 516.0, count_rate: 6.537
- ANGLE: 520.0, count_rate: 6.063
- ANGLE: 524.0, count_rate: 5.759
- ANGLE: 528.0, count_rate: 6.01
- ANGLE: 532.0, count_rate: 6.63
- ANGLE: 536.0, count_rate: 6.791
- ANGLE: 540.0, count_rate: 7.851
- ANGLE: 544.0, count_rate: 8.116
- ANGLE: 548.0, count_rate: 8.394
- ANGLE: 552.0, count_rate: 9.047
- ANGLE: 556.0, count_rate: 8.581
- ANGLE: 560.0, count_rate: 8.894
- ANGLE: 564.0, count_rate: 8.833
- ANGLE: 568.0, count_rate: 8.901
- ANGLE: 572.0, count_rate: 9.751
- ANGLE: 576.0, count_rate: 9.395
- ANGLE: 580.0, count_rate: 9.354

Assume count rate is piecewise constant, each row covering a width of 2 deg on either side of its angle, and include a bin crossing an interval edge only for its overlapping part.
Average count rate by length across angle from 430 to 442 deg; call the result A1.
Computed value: 10.9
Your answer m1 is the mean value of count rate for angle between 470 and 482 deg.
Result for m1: 9.61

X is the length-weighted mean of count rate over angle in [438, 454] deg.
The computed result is 10.2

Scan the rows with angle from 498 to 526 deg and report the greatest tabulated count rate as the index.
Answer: 6.849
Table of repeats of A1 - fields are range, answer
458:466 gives 9.07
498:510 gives 6.69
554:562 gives 8.74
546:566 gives 8.75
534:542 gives 7.32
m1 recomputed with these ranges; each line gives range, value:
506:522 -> 6.39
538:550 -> 8.12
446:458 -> 9.84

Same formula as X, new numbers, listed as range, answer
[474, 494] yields 9.12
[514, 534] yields 6.2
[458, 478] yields 9.5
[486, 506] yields 7.58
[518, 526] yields 5.91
